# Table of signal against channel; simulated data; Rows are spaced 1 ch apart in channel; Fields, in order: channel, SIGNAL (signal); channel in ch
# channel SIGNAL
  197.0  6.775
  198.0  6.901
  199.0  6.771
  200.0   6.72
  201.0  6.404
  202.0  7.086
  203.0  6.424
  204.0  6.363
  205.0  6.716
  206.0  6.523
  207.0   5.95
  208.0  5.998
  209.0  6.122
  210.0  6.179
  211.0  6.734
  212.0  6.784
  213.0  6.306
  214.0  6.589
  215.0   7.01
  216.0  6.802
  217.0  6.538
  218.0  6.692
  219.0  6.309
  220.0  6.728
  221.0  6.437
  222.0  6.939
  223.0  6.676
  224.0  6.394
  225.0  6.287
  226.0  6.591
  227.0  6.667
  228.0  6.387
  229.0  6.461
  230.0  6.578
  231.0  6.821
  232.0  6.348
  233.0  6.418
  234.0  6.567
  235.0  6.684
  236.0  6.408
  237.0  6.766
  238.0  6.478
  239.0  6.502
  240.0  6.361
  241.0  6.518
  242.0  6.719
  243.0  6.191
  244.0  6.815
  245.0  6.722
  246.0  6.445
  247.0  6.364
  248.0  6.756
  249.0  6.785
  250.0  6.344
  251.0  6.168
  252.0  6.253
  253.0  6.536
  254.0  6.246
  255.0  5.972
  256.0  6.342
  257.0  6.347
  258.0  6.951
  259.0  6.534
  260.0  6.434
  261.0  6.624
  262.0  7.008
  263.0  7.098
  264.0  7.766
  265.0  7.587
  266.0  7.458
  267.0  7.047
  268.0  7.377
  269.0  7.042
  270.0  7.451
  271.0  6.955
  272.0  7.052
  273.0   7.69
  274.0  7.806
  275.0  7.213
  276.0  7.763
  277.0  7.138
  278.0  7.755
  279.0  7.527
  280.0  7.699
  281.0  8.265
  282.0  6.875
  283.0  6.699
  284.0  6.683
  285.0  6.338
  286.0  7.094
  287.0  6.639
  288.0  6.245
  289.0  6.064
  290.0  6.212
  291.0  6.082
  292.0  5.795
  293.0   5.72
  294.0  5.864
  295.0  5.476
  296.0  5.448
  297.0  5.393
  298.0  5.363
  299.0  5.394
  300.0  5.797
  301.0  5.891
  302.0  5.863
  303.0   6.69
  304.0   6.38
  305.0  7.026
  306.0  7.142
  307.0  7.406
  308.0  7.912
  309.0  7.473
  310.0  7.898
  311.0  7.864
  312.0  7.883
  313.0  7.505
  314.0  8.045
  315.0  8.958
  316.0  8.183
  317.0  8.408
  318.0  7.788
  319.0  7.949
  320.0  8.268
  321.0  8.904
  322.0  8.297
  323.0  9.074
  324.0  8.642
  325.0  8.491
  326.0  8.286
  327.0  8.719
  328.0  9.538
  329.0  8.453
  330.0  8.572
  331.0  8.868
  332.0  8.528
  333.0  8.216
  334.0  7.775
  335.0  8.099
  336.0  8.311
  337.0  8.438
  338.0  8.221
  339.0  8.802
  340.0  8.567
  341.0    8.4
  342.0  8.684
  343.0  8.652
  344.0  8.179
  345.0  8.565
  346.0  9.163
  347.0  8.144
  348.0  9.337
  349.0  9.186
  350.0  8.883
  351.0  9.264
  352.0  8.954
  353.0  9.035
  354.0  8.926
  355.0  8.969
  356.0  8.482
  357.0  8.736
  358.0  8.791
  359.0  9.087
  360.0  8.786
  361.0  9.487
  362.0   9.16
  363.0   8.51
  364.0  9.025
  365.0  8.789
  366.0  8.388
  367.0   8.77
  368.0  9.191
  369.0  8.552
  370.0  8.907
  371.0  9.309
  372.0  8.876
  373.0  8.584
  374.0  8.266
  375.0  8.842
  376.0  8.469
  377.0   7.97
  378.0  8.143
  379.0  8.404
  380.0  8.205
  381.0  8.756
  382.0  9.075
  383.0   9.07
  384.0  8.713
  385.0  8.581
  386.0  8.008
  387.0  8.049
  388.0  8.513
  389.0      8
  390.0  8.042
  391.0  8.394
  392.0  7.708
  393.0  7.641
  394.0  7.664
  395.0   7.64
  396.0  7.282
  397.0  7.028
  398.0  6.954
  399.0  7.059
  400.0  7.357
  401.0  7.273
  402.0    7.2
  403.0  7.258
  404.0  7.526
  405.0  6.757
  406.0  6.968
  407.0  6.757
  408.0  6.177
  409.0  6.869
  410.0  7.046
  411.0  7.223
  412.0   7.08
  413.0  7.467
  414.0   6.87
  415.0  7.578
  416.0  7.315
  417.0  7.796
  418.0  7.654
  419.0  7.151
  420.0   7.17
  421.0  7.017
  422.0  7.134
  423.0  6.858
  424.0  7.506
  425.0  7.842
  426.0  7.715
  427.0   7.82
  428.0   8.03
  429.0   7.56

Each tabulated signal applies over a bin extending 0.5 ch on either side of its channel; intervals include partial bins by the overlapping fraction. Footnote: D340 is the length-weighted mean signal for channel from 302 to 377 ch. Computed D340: 8.45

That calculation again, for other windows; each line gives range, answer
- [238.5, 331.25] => 7.08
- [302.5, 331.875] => 8.1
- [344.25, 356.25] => 8.9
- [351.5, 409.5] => 8.21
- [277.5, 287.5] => 7.16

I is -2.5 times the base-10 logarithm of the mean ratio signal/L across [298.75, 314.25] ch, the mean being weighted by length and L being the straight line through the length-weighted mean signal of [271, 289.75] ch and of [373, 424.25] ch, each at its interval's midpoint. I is 0.03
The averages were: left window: 7.12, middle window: 7.02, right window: 7.65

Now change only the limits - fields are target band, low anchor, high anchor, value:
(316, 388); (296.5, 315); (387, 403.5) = -0.19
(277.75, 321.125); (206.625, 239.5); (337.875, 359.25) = 0.14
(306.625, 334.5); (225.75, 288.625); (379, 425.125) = -0.16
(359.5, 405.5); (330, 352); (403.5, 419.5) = -0.06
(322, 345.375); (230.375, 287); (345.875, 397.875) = -0.07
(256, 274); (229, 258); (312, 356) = -0.02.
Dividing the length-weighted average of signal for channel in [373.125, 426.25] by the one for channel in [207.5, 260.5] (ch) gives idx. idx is 1.2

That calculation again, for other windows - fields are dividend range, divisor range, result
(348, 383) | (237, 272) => 1.31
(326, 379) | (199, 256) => 1.34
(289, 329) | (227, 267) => 1.10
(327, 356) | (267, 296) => 1.26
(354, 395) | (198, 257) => 1.32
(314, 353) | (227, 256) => 1.32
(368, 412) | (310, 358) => 0.92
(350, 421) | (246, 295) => 1.19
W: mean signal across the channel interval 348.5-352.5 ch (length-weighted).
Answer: 9.07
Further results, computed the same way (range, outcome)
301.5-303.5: 6.28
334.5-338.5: 8.27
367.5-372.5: 8.97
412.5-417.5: 7.41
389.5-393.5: 7.95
